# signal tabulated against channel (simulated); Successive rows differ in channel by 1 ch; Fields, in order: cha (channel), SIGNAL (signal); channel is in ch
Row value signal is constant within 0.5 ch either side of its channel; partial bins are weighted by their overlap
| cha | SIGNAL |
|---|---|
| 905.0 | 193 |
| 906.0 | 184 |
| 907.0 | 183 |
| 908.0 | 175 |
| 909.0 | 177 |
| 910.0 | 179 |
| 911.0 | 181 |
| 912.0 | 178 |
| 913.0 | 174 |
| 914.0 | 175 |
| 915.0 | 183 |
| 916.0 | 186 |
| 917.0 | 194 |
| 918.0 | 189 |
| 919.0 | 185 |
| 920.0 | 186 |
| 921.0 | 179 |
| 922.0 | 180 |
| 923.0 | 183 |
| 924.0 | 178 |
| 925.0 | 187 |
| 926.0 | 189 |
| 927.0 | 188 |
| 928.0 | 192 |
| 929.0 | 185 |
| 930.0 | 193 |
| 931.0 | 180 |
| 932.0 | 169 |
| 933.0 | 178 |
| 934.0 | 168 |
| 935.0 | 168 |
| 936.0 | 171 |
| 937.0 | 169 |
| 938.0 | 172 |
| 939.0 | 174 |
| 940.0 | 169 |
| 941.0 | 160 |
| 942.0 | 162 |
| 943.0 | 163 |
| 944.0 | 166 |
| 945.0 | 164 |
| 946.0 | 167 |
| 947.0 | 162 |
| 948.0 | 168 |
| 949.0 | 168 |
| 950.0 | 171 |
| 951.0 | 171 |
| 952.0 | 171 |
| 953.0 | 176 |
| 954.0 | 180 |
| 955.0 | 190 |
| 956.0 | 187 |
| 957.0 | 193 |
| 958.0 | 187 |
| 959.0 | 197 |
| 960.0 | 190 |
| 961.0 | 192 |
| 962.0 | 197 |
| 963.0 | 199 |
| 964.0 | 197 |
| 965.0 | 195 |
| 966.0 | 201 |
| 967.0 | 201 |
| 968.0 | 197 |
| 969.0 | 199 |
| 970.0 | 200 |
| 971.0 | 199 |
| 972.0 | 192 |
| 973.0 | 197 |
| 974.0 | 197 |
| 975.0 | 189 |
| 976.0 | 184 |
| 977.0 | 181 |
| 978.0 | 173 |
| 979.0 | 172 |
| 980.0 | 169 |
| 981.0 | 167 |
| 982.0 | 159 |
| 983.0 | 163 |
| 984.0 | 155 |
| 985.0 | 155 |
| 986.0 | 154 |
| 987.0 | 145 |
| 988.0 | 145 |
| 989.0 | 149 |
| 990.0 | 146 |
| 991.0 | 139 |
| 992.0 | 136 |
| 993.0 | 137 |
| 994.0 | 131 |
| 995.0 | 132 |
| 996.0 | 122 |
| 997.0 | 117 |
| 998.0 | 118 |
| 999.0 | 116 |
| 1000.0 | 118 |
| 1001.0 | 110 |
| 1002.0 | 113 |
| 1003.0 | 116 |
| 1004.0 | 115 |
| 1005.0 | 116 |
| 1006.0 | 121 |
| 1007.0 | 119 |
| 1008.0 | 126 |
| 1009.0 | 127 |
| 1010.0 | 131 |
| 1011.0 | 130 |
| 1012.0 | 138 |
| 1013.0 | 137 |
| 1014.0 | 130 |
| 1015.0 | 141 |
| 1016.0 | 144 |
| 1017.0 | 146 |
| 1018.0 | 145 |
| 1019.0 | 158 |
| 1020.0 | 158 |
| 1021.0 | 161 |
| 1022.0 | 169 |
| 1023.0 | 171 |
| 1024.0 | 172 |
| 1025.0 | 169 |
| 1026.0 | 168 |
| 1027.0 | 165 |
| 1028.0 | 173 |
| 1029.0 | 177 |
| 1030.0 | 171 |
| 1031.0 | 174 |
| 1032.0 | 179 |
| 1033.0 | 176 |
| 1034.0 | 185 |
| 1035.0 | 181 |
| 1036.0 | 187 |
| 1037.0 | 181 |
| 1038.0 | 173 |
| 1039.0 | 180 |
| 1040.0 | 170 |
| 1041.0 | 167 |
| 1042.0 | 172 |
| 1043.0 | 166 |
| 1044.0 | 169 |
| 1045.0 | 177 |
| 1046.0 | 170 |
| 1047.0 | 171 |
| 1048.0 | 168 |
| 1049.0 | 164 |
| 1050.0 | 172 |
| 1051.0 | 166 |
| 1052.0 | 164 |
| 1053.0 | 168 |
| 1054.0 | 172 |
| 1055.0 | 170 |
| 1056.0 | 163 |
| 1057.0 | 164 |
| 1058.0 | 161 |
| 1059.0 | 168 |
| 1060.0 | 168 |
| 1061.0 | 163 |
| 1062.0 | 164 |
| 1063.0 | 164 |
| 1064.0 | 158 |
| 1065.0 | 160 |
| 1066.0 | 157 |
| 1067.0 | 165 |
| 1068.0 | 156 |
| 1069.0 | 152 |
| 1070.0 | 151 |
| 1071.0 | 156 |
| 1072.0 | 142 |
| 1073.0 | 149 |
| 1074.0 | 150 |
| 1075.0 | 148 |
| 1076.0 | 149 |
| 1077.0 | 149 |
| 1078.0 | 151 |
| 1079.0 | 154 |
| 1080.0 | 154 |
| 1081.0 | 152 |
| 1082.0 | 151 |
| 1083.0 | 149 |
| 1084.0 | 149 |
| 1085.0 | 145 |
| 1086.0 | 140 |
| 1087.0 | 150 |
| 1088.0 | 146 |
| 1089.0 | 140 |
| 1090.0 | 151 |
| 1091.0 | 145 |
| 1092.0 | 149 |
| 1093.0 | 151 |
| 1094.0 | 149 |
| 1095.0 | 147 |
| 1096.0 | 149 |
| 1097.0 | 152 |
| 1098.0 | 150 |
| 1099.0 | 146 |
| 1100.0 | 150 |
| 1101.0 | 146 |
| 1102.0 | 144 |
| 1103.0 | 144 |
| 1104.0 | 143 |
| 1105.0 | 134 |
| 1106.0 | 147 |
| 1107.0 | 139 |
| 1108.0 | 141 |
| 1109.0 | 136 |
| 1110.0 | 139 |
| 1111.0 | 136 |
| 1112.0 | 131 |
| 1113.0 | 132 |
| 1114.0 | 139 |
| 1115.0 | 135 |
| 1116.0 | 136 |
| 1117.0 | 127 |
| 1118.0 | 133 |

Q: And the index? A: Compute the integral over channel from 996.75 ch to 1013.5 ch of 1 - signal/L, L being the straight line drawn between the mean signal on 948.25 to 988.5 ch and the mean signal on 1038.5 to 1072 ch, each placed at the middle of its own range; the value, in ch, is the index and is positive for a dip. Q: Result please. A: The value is 5.1 ch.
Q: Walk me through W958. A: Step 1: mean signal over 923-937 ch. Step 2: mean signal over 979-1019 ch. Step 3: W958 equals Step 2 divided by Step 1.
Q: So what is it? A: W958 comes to 0.76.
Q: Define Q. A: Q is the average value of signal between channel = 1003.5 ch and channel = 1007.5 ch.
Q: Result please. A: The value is 118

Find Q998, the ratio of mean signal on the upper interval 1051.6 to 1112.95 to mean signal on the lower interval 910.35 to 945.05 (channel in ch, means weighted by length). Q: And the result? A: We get 0.9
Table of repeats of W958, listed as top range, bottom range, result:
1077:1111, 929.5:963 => 0.83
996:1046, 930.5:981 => 0.84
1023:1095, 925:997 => 0.93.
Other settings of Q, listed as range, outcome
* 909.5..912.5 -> 179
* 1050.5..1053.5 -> 166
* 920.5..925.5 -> 181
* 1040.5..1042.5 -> 170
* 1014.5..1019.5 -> 147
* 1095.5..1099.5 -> 149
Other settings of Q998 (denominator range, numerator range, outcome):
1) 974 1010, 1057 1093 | 1.08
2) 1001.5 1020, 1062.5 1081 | 1.17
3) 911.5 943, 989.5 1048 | 0.84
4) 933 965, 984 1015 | 0.74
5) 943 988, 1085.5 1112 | 0.80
